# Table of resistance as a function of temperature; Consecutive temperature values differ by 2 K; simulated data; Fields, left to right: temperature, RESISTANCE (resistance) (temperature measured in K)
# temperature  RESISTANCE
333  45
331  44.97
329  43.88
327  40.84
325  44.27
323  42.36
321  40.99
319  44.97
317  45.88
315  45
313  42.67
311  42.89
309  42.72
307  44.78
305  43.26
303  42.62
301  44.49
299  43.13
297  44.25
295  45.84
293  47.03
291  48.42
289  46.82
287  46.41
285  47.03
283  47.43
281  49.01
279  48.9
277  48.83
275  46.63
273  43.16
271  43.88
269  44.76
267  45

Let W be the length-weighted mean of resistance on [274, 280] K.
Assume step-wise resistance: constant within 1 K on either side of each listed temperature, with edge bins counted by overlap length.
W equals 48.1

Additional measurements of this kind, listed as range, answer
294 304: 44.1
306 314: 43.3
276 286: 48.2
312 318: 44.5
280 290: 47.3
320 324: 41.7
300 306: 43.5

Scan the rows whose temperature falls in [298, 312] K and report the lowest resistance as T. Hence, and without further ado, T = 42.62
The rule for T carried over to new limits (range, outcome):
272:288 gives 43.16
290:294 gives 47.03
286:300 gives 43.13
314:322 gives 40.99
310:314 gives 42.67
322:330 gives 40.84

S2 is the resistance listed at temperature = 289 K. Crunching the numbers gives 46.82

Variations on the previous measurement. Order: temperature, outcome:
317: 45.88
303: 42.62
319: 44.97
